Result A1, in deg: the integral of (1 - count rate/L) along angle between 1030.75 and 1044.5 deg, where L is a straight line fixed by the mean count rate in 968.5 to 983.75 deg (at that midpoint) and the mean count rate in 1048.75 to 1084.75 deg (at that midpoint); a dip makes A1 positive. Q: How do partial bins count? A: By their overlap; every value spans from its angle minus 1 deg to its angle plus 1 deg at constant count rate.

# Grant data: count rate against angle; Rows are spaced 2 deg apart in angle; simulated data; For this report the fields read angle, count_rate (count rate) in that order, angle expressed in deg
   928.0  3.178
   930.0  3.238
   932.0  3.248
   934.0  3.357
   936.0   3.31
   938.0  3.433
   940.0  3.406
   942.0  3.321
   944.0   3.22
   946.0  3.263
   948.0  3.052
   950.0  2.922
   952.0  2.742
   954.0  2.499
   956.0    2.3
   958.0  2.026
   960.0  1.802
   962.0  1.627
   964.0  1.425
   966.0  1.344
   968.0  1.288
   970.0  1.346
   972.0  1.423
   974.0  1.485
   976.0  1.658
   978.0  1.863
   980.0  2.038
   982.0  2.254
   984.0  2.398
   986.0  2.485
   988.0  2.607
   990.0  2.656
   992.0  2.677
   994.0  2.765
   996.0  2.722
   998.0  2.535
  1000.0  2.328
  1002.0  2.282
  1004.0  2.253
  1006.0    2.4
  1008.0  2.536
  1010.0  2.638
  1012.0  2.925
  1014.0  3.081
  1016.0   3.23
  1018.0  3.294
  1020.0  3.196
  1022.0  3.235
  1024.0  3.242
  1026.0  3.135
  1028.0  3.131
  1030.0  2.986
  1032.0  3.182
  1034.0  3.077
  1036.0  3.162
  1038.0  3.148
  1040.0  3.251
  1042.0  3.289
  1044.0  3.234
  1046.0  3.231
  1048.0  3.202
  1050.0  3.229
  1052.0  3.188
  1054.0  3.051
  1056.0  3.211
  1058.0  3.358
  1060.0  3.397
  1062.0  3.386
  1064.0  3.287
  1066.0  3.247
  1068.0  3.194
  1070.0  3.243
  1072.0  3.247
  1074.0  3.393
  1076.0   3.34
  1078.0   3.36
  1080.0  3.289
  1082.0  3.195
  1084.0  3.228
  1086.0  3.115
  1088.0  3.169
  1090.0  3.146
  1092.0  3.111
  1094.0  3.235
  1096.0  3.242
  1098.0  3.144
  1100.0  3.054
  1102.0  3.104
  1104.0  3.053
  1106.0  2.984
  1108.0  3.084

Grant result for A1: -2.0 deg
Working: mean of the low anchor 1.74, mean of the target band 3.19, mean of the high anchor 3.27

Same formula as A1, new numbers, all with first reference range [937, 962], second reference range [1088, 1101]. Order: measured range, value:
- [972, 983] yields 4.0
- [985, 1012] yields 3.4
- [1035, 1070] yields -2.2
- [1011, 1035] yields -1.4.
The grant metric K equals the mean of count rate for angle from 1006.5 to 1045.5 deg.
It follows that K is 3.1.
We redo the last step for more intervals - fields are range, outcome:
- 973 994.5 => 2.25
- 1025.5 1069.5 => 3.21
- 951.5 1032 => 2.4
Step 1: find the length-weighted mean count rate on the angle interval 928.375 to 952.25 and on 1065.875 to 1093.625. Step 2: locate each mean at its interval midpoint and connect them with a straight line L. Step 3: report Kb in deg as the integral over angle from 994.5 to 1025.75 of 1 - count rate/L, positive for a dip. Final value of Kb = 4.1 deg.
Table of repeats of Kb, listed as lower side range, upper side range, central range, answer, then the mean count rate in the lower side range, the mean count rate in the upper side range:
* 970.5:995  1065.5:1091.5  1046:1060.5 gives -1.3 deg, 2.18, 3.24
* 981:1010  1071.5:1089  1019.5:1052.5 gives -3.7 deg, 2.5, 3.26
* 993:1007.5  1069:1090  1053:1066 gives -0.9 deg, 2.47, 3.25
